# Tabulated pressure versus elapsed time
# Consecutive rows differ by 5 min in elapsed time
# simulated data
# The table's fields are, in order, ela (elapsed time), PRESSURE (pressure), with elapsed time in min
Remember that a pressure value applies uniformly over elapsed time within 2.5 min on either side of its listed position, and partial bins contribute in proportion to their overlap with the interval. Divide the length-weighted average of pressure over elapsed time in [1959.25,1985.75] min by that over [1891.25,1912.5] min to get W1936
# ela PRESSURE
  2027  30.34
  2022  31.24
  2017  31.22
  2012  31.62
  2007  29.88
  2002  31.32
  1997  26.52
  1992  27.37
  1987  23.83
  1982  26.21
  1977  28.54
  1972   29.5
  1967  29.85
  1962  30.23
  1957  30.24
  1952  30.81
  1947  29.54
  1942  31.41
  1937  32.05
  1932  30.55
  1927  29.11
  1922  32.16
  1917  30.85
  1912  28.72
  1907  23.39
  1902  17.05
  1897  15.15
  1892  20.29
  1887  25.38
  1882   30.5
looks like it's 1.42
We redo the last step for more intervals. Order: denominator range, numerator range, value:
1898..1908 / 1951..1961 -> 1.60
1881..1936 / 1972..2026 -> 1.12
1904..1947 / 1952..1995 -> 0.96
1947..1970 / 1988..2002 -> 0.91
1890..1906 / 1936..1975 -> 1.69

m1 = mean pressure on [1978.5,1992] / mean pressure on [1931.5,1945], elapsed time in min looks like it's 0.82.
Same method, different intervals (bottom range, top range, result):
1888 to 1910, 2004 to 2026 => 1.58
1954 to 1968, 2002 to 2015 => 1.02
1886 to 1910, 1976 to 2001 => 1.33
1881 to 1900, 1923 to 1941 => 1.39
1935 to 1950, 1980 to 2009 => 0.89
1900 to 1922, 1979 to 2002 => 1.02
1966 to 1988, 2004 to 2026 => 1.12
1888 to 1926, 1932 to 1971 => 1.26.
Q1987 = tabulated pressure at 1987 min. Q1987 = 23.83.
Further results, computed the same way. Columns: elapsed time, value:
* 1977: 28.54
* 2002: 31.32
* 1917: 30.85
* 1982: 26.21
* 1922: 32.16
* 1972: 29.5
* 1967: 29.85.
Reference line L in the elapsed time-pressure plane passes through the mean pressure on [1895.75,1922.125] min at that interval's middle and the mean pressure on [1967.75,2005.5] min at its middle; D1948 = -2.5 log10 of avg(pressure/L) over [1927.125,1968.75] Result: -0.17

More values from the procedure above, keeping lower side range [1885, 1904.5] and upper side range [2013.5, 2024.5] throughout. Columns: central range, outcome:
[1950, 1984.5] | -0.12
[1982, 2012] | 0.05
